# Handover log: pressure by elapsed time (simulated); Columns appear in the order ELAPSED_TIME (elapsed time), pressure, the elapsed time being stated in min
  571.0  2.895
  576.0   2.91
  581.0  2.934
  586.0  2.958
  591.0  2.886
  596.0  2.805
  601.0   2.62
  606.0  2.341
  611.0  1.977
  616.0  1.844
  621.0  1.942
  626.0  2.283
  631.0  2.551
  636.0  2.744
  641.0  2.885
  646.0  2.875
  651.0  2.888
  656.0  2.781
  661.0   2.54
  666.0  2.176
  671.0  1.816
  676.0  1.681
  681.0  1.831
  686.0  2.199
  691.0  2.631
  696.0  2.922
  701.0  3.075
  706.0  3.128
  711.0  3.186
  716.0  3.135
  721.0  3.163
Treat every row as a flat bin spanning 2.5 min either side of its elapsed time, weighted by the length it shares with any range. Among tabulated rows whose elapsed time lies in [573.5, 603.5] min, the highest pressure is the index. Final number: 2.958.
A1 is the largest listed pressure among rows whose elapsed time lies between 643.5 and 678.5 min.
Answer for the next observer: 2.888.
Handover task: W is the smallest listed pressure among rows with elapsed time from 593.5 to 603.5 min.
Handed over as 2.62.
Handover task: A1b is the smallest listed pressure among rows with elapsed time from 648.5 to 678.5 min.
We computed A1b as 1.681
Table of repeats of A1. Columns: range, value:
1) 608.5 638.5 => 2.744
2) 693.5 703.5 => 3.075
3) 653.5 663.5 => 2.781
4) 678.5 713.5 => 3.186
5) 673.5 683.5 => 1.831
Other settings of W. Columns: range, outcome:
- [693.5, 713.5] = 2.922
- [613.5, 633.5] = 1.844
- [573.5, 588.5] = 2.91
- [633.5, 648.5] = 2.744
